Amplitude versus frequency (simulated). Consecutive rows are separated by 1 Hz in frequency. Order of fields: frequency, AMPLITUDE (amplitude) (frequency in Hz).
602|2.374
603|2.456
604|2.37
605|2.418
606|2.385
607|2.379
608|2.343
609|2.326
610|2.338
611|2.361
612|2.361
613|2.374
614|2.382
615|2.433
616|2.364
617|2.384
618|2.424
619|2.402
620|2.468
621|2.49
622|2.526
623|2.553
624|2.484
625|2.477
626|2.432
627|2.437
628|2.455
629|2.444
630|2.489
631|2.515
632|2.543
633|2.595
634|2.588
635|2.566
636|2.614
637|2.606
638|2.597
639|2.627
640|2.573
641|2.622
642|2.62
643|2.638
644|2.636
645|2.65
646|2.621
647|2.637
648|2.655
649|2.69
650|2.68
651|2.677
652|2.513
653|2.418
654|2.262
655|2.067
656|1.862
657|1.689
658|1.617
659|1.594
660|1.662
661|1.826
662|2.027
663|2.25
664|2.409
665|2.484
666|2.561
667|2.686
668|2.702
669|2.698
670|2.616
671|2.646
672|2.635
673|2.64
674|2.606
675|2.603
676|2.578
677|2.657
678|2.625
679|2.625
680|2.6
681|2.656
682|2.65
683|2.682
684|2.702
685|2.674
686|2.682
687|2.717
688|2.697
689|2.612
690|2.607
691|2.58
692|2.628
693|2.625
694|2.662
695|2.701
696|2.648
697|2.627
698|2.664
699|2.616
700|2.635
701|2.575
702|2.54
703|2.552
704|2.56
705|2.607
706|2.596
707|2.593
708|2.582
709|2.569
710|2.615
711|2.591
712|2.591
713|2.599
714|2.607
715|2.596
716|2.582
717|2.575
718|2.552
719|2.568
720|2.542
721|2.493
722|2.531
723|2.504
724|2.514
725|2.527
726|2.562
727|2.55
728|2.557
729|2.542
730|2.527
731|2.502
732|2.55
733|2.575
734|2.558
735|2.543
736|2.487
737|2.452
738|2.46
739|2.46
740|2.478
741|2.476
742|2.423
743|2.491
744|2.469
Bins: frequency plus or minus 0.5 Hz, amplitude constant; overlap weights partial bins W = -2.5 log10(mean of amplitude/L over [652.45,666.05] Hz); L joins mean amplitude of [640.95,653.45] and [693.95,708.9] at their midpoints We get 0.27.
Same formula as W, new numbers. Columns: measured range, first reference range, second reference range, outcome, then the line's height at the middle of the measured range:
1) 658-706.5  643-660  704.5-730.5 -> -0.044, 2.43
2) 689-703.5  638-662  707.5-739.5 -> -0.064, 2.47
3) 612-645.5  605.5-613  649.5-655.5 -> -0.053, 2.39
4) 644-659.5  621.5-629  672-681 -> 0.103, 2.55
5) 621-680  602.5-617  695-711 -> 0.005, 2.48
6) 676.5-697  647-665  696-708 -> -0.080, 2.46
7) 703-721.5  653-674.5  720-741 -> -0.056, 2.45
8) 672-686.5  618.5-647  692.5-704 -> -0.018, 2.6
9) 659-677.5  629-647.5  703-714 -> 0.067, 2.59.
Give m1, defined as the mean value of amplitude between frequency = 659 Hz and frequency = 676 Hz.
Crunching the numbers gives 2.42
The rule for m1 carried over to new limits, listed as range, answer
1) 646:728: 2.52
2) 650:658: 2.2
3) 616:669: 2.43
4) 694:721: 2.59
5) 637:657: 2.51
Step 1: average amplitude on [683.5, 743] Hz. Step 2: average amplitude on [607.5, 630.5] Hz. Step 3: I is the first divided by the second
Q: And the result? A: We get 1.1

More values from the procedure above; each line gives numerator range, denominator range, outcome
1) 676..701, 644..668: 1.15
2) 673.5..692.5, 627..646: 1.03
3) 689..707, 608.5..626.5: 1.08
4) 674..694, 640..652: 1.00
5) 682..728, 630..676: 1.06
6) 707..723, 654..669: 1.21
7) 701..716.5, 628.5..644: 1.00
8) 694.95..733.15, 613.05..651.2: 1.01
